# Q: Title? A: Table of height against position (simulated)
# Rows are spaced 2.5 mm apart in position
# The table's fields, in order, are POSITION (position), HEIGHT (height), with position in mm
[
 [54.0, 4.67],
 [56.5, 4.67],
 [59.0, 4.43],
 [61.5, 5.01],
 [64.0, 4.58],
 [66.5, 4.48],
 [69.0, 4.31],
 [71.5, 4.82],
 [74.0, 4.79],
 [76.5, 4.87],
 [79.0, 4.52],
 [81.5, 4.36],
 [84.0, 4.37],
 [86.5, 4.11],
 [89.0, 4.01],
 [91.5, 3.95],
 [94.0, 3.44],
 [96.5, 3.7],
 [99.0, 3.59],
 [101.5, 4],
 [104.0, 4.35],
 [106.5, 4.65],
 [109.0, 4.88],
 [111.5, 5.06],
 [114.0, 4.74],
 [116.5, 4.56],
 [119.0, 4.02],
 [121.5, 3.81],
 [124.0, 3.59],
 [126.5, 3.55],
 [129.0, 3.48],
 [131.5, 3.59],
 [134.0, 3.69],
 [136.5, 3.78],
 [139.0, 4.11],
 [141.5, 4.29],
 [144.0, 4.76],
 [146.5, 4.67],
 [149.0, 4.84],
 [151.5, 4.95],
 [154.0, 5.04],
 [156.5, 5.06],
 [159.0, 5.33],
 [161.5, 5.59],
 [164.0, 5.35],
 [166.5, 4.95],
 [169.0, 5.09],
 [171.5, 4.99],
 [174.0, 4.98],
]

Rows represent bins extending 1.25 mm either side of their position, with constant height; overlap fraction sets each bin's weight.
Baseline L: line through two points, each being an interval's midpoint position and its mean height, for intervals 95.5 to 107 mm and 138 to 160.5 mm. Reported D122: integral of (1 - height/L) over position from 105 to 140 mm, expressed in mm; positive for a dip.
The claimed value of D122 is 1.9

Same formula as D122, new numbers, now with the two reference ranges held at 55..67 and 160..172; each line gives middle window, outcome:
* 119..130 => 2.9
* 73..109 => 4.4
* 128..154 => 4.2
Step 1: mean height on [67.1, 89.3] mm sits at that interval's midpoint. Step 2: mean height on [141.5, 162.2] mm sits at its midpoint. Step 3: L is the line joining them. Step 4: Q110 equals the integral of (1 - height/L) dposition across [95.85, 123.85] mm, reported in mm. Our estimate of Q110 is 2.4 mm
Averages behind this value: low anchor 4.48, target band 4.29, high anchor 4.97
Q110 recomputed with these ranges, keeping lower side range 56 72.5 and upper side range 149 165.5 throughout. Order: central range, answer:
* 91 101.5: 2.4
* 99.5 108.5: 1.0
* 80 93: 1.6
